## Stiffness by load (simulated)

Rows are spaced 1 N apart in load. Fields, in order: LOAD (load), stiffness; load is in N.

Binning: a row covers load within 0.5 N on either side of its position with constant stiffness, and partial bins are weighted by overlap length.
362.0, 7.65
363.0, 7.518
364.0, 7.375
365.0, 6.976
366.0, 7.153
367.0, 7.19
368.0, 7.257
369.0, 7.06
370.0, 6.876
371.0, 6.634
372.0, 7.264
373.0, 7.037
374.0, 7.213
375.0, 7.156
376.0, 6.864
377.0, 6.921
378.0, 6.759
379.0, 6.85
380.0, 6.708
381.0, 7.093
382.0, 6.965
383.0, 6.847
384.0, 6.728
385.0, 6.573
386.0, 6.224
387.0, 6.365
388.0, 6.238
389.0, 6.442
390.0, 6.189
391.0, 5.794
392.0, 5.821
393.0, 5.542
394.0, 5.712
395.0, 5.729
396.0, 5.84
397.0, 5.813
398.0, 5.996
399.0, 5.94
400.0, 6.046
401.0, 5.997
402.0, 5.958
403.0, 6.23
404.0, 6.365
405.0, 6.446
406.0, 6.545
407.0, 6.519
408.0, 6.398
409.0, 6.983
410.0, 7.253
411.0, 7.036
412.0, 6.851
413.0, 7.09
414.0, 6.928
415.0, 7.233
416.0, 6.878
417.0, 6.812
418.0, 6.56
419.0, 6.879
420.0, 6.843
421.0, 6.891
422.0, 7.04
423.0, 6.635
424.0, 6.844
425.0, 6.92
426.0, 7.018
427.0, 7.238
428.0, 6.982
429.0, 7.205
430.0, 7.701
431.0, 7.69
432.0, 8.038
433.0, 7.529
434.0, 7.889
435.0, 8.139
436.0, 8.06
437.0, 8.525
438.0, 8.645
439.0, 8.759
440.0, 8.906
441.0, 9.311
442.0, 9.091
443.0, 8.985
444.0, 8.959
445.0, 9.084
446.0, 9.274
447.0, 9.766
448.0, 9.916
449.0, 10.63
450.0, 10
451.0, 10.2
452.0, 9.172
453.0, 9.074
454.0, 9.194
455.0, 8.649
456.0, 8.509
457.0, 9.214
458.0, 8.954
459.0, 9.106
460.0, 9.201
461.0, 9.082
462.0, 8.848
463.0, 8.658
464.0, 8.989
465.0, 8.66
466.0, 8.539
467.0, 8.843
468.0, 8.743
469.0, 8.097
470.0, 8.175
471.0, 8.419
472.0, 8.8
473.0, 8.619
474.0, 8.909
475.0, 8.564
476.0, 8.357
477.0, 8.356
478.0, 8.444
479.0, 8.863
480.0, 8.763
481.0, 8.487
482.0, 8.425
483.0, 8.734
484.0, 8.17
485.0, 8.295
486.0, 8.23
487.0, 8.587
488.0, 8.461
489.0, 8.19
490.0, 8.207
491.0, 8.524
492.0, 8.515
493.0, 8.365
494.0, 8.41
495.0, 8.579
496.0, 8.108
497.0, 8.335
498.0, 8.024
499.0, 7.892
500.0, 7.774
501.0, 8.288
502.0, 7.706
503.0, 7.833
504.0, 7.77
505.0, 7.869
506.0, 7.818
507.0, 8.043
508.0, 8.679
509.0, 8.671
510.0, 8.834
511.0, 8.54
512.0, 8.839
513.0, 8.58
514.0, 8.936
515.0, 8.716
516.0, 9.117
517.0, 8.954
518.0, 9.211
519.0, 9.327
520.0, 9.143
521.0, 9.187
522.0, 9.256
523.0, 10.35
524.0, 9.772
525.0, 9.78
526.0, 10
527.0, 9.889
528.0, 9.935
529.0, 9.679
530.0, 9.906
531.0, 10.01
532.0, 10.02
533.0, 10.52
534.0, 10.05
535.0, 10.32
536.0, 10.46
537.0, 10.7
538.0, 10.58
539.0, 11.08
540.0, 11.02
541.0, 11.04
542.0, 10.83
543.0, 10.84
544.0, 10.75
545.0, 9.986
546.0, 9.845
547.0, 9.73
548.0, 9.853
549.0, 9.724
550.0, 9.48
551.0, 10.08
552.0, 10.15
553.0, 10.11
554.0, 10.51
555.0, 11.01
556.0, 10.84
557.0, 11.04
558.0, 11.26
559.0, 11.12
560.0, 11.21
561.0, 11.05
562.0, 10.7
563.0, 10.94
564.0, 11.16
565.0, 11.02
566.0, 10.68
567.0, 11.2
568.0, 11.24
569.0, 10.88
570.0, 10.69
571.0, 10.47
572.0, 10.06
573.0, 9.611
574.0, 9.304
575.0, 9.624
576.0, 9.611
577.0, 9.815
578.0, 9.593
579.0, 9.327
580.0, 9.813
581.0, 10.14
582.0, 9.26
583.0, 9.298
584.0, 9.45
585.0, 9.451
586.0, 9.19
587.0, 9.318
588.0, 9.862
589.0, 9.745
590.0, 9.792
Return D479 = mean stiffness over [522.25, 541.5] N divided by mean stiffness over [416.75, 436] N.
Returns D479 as 1.42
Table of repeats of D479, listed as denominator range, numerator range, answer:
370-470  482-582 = 1.27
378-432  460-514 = 1.28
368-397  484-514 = 1.26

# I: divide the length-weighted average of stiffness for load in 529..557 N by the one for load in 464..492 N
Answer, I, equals 1.22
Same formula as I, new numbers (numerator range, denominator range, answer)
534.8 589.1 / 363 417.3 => 1.56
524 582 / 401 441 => 1.44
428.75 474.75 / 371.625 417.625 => 1.35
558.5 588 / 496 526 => 1.17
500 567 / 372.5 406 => 1.54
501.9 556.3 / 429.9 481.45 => 1.10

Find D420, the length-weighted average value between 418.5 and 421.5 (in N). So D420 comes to 6.87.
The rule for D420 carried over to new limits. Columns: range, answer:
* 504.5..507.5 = 7.91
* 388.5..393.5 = 5.96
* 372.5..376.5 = 7.07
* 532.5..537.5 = 10.4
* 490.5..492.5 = 8.52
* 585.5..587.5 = 9.25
